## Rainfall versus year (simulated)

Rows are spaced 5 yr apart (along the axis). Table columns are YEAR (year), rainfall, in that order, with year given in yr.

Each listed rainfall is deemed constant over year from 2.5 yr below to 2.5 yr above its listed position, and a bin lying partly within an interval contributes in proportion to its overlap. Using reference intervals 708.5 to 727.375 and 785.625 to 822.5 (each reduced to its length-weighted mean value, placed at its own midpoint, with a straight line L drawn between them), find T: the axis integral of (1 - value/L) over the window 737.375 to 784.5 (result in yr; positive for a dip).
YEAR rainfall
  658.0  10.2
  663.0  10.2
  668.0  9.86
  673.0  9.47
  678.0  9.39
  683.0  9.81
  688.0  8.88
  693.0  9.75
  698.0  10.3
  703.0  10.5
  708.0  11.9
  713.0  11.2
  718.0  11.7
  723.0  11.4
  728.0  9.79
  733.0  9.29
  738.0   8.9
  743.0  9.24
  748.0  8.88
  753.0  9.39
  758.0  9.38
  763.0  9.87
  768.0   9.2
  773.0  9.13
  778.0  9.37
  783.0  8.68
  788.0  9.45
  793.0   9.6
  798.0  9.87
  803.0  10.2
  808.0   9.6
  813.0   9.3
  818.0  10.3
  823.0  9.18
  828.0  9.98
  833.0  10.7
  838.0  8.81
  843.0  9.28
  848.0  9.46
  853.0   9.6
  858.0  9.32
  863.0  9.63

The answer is 5.79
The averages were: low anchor 11.3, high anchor 9.73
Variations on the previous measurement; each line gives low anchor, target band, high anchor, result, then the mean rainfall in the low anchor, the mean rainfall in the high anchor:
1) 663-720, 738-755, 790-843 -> 1.5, 10.2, 9.73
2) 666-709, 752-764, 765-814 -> 0.1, 9.92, 9.45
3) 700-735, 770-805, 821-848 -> 2.2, 10.8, 9.59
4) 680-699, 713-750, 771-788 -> -2.3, 9.63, 9.12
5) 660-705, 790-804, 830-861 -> -0.3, 9.79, 9.54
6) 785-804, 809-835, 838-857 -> -0.9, 9.72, 9.35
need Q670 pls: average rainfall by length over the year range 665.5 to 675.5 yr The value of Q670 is 9.67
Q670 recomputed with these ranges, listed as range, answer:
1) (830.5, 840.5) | 9.76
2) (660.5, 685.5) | 9.75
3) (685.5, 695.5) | 9.32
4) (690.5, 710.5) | 10.6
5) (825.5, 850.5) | 9.65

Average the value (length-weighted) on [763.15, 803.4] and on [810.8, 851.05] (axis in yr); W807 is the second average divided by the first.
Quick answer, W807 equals 1.02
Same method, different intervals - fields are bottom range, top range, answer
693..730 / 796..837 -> 0.90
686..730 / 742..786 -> 0.87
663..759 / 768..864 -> 0.96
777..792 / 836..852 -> 1.00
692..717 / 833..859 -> 0.87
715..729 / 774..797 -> 0.84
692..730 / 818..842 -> 0.89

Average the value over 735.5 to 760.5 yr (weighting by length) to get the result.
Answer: 9.16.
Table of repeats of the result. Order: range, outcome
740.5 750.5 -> 9.06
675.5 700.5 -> 9.63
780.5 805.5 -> 9.56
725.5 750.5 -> 9.22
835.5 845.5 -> 9.04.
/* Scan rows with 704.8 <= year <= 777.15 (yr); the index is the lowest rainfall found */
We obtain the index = 8.88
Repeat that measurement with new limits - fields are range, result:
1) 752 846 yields 8.68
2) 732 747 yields 8.9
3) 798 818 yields 9.3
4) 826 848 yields 8.81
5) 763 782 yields 9.13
